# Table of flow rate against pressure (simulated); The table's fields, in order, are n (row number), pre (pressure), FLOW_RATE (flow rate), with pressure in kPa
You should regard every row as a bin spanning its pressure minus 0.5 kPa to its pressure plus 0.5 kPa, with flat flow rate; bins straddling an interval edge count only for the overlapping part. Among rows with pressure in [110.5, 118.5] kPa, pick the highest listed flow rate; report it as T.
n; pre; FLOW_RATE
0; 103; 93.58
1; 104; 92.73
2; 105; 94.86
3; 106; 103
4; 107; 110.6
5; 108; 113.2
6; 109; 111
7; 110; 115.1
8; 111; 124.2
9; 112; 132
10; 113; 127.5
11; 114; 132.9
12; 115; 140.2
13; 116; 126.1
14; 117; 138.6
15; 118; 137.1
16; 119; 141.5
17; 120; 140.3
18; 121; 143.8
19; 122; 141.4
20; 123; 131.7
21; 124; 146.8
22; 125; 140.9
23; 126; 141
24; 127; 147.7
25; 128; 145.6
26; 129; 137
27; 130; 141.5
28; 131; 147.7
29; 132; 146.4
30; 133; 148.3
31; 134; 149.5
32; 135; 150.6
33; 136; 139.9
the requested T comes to 140.2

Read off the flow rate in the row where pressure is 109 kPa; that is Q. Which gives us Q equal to 111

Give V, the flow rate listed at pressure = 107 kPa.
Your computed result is 110.6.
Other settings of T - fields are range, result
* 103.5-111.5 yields 124.2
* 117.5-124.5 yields 146.8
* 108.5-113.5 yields 132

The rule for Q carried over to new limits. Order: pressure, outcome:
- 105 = 94.86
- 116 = 126.1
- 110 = 115.1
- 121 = 143.8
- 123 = 131.7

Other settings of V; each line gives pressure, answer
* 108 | 113.2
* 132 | 146.4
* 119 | 141.5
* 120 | 140.3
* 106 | 103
